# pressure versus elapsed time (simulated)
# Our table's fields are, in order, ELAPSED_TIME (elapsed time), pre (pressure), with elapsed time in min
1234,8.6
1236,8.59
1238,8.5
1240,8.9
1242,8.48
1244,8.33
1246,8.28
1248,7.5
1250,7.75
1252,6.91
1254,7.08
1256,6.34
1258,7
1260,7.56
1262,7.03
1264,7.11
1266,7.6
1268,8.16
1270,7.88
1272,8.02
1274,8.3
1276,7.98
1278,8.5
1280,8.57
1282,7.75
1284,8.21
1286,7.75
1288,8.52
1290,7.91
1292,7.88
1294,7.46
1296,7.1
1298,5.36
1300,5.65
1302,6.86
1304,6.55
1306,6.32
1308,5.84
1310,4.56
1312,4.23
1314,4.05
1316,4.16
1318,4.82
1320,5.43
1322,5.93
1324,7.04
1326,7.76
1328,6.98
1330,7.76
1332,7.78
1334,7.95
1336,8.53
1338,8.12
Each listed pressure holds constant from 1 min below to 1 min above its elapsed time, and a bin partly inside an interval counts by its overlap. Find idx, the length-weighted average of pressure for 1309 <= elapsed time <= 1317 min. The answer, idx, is 4.25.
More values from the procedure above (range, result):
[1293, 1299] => 6.64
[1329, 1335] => 7.83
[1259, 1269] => 7.49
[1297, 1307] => 6.15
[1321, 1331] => 7.09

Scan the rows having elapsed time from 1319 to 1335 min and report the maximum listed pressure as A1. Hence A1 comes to 7.95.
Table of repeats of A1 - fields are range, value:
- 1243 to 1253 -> 8.33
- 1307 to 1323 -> 5.93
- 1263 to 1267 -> 7.6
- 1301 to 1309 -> 6.86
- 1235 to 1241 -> 8.9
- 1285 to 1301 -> 8.52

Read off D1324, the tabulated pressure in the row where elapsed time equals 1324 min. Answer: 7.04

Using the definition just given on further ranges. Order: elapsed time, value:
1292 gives 7.88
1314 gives 4.05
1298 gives 5.36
